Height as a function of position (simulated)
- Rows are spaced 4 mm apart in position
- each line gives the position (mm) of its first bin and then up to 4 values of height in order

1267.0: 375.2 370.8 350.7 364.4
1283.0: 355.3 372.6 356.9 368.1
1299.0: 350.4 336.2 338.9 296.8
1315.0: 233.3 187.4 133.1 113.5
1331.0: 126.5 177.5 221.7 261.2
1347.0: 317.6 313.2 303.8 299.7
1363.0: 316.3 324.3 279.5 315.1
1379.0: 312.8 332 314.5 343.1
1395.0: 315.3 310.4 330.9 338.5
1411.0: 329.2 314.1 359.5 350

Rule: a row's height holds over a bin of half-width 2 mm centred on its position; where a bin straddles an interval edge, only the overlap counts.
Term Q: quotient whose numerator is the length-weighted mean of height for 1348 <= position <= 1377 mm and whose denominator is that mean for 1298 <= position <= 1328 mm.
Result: 1.23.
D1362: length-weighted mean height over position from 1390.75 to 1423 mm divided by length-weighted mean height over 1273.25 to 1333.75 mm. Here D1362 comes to 1.2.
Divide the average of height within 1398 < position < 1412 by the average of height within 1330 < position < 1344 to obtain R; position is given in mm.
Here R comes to 1.67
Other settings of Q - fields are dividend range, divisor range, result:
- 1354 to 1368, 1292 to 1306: 0.88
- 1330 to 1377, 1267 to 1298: 0.76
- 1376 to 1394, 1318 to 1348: 1.72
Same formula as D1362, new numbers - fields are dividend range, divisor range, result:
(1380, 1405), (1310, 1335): 1.83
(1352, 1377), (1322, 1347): 1.65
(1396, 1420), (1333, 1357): 1.24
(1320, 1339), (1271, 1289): 0.41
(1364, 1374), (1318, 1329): 2.16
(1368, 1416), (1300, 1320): 1.12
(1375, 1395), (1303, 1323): 1.25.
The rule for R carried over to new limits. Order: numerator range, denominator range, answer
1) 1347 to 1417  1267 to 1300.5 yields 0.88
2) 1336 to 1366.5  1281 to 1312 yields 0.83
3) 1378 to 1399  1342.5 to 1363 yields 1.06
